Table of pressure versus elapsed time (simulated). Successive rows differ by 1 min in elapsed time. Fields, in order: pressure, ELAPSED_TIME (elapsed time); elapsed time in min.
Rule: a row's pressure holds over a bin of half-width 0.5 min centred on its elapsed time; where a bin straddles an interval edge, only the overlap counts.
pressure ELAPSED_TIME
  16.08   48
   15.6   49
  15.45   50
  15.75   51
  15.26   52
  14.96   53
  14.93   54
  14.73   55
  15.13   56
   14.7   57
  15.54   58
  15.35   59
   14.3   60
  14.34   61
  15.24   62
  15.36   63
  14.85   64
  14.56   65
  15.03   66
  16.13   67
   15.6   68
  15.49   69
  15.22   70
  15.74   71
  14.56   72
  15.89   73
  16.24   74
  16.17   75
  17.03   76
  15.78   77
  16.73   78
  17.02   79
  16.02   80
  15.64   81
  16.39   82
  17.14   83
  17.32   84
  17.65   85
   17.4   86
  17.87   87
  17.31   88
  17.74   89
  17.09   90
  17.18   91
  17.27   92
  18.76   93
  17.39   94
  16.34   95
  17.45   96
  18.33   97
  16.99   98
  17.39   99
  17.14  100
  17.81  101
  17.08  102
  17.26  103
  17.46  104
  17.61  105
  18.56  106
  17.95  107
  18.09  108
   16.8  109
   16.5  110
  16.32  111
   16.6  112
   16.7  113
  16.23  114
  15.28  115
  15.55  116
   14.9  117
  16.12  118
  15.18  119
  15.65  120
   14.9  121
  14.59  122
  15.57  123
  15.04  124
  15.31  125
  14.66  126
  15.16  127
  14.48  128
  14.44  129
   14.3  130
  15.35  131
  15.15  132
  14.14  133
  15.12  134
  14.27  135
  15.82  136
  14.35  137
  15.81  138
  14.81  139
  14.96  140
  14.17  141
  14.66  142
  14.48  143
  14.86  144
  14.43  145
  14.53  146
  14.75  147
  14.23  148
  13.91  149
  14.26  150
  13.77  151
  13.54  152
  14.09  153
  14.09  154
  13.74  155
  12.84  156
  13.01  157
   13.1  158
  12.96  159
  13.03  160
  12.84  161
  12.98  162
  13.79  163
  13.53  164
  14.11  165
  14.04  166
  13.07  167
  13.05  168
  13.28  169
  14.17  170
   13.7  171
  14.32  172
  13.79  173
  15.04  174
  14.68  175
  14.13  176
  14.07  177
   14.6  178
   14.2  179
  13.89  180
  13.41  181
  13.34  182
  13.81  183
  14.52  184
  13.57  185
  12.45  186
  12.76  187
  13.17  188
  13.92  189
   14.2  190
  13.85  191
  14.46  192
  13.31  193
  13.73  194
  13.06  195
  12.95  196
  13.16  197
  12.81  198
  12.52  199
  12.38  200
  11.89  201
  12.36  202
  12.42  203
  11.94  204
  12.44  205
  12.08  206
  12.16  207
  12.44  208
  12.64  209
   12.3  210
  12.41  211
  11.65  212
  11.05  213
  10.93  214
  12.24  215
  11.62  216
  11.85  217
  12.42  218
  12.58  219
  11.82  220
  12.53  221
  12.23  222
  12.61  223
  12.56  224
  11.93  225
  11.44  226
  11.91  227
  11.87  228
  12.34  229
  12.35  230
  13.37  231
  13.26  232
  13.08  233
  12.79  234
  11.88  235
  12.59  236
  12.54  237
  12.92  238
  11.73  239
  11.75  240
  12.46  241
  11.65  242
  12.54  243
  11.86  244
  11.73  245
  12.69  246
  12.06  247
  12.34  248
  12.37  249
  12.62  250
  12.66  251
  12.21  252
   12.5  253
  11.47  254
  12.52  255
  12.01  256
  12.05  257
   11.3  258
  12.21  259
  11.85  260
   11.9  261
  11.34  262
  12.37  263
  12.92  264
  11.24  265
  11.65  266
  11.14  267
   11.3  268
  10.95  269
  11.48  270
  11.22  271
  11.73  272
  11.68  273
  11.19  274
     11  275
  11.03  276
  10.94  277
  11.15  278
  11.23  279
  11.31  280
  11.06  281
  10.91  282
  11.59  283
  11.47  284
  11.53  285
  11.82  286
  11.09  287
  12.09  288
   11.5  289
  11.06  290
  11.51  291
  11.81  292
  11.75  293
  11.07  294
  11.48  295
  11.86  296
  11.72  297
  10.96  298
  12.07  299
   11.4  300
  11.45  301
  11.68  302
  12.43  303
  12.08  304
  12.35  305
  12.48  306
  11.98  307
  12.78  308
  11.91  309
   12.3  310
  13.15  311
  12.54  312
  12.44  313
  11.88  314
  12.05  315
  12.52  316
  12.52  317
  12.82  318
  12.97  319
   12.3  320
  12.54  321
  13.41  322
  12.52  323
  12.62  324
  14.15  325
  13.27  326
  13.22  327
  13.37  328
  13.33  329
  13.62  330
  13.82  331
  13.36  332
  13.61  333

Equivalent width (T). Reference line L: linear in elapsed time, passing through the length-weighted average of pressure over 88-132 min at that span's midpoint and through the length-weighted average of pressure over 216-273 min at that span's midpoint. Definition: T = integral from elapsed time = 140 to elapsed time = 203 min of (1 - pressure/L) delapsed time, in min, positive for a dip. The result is 3.4 min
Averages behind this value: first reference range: 16.4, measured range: 13.7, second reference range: 12.1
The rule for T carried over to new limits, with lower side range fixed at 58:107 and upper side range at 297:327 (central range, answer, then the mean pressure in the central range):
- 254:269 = 1.7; 11.8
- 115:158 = 2.6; 14.6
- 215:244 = 3.3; 12.3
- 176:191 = 1.0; 13.7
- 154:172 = 2.0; 13.4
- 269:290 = 2.7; 11.3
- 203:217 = 2.2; 12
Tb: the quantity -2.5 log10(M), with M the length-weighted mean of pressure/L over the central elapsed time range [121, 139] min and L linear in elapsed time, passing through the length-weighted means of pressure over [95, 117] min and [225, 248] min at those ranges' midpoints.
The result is 0.09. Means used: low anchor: 17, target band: 14.9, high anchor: 12.3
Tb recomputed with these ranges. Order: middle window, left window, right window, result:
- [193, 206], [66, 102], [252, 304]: 0.09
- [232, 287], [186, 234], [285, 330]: 0.05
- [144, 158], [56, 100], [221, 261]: 0.04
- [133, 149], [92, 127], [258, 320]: 0.07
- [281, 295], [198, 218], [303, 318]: 0.08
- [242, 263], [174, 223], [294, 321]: 0.04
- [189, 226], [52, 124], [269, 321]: 0.10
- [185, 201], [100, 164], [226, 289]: 0.03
